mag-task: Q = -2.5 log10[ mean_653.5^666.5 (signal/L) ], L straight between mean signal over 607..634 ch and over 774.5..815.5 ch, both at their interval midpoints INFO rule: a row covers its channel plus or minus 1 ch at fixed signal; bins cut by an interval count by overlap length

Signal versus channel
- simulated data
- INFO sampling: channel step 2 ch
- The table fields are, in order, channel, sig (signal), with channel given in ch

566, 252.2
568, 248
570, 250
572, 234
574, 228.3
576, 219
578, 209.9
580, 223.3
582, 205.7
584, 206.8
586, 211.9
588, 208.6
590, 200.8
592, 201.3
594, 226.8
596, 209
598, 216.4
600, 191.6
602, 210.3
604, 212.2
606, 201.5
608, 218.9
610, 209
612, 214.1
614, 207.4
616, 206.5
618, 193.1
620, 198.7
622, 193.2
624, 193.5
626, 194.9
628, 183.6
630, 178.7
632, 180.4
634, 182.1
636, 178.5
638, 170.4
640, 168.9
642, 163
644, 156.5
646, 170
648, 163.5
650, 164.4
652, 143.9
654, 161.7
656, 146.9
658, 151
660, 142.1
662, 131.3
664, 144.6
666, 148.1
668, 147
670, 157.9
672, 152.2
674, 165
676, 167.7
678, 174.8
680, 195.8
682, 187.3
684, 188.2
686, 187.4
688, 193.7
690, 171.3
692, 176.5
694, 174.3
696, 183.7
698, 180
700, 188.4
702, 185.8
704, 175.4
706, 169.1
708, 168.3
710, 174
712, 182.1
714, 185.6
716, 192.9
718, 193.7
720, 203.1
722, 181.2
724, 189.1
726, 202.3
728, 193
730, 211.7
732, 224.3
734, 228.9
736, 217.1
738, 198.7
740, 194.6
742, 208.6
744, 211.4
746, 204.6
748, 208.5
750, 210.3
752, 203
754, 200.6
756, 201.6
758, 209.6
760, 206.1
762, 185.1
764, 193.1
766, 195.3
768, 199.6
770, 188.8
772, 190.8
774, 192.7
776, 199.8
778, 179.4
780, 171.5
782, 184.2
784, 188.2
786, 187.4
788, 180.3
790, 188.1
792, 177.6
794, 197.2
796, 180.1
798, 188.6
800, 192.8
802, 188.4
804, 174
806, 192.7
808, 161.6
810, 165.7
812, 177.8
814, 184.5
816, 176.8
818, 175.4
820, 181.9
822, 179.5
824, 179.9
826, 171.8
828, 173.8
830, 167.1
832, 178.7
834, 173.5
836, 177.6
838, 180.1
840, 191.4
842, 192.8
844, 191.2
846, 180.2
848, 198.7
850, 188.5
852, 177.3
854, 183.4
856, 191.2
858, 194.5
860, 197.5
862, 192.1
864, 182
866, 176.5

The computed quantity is 0.31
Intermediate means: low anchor 197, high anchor 183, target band 146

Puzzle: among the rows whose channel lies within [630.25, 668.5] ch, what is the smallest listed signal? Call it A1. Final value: 131.3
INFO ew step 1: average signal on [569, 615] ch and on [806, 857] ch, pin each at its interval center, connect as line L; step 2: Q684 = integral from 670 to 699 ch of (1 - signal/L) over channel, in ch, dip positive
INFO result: 3.3 ch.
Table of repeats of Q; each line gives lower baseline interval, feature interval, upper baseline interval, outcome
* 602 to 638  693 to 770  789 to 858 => -0.04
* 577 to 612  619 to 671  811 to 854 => 0.22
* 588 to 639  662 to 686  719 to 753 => 0.22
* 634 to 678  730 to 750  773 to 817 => -0.21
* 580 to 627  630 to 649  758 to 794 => 0.19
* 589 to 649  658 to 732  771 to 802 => 0.08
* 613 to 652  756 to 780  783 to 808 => -0.05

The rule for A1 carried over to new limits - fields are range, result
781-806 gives 174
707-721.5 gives 168.3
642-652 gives 143.9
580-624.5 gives 191.6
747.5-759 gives 200.6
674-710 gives 165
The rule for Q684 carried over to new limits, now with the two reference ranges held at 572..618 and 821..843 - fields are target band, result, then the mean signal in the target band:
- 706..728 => 0.9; 187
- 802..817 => 0.4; 177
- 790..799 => -0.1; 186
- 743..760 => -1.5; 206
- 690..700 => 0.9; 179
